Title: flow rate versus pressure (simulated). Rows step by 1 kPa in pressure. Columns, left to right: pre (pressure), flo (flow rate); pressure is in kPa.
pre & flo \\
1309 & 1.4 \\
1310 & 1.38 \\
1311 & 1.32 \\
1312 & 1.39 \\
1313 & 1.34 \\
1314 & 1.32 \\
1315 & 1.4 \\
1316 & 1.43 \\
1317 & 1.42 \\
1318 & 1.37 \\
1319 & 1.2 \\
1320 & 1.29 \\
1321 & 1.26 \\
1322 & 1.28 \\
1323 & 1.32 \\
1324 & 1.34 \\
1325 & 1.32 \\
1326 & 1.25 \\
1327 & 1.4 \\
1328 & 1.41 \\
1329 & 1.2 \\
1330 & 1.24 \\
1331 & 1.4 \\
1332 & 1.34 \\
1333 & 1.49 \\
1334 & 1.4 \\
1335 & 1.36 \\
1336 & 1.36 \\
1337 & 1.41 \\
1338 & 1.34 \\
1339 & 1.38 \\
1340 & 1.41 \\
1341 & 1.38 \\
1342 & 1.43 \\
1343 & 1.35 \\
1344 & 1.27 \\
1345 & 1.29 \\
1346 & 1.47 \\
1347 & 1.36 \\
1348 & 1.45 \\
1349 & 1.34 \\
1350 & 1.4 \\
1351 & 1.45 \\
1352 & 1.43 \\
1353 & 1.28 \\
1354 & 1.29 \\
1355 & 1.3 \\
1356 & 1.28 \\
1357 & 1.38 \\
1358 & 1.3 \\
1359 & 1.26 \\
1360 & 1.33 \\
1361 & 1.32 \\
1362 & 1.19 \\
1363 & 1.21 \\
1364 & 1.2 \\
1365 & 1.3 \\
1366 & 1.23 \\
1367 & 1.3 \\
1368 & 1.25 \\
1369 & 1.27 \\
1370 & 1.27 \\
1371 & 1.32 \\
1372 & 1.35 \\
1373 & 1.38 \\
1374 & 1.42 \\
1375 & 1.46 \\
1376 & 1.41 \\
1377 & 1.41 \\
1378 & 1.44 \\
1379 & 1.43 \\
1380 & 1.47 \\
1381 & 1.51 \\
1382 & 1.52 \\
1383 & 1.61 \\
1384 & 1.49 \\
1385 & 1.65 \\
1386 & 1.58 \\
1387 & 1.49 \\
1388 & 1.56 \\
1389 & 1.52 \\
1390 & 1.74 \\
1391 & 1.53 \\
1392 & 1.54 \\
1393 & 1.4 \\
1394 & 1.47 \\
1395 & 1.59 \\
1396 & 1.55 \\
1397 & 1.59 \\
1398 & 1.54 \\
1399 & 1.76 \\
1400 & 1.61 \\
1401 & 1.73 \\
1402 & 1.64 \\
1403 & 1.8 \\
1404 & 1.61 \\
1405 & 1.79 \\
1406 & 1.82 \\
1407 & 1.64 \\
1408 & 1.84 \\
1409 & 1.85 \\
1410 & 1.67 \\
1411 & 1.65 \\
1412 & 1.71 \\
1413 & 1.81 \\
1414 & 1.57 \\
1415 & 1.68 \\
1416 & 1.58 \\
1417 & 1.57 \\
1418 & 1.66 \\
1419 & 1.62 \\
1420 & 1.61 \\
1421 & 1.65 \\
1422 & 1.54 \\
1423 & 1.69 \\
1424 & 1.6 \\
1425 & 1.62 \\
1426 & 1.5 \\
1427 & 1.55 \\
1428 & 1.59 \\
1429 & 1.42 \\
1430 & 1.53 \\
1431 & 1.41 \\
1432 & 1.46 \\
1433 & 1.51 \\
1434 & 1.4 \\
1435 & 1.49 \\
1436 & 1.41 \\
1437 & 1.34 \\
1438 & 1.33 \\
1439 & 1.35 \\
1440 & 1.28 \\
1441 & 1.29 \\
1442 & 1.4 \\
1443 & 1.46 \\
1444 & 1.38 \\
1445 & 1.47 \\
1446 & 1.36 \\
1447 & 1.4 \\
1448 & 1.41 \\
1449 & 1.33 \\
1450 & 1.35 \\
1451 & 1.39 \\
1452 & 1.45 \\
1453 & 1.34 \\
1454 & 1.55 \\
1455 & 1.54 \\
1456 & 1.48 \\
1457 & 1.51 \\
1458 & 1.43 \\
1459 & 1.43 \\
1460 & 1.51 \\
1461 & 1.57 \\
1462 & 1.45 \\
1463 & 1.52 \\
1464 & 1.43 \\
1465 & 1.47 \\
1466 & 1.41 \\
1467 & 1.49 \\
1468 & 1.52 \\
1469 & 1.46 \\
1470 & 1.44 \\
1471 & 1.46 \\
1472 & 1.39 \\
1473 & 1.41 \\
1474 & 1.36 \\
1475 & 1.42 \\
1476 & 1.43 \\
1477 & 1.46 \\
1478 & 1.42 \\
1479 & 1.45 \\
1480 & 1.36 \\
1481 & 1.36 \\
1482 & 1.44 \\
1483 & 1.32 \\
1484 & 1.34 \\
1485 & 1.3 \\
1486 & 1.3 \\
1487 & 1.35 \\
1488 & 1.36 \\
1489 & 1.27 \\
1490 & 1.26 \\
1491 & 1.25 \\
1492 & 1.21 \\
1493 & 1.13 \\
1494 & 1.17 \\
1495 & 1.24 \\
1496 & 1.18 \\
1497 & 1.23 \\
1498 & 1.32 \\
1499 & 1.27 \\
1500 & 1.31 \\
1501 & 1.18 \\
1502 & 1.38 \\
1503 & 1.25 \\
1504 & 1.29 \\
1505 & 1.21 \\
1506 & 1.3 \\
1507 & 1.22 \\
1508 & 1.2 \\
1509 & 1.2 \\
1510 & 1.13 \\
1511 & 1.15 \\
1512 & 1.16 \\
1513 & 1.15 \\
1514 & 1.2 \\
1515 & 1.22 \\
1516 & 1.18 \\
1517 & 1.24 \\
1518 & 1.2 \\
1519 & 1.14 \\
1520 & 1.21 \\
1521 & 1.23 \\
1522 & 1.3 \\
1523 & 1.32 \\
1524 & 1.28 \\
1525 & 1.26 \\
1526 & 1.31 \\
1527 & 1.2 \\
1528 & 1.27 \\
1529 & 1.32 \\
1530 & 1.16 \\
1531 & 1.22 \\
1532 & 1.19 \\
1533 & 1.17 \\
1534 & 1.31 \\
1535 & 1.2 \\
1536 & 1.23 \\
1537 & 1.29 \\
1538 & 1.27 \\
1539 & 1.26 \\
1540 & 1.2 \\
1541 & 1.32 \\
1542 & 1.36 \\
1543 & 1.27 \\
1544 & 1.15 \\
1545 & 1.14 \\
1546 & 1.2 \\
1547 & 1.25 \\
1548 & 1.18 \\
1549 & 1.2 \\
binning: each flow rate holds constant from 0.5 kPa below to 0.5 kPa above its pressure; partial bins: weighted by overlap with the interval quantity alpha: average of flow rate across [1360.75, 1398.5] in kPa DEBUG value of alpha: 1.44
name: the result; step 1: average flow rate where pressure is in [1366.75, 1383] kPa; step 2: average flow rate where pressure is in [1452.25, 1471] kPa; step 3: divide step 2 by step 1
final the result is 1.06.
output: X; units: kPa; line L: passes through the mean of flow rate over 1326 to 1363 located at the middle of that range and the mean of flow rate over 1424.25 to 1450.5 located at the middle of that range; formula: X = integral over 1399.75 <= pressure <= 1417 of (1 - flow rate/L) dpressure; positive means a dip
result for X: -3.7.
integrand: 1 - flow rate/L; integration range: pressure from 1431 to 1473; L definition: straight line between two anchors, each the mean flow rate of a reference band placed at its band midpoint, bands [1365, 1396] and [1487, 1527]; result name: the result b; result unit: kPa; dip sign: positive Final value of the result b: -3.2 kPa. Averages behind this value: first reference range 1.45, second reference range 1.23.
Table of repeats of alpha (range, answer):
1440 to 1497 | 1.39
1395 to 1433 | 1.63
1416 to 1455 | 1.47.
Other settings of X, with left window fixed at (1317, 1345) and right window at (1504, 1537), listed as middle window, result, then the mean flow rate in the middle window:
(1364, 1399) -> -4.00 kPa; 1.46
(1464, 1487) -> -2.89 kPa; 1.41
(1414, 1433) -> -4.23 kPa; 1.57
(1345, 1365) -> 0.00 kPa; 1.33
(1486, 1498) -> -0.05 kPa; 1.25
